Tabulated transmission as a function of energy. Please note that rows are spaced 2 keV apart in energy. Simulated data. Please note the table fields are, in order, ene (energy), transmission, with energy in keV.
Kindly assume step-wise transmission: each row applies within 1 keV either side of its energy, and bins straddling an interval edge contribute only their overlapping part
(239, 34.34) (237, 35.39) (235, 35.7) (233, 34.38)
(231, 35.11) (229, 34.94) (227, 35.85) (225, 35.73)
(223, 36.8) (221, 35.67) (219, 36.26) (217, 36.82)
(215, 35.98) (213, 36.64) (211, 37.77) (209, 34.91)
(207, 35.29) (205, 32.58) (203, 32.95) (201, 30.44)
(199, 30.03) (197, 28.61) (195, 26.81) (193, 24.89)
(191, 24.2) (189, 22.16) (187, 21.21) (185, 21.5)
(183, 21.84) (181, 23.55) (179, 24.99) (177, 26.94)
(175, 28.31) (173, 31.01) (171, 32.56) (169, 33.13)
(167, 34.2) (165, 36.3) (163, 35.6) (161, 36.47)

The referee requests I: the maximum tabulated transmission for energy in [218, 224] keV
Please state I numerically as 36.8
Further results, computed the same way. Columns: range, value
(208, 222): 37.77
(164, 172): 36.3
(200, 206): 32.95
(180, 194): 24.89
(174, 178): 28.31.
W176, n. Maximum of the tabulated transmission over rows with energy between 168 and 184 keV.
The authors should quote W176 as 33.13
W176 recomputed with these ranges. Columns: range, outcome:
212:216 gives 36.64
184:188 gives 21.5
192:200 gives 30.03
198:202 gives 30.44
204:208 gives 35.29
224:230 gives 35.85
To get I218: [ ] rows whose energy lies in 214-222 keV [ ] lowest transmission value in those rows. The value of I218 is 35.67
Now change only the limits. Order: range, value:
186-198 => 21.21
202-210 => 32.58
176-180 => 24.99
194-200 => 26.81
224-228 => 35.73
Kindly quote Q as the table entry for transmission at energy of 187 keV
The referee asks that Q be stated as 21.21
